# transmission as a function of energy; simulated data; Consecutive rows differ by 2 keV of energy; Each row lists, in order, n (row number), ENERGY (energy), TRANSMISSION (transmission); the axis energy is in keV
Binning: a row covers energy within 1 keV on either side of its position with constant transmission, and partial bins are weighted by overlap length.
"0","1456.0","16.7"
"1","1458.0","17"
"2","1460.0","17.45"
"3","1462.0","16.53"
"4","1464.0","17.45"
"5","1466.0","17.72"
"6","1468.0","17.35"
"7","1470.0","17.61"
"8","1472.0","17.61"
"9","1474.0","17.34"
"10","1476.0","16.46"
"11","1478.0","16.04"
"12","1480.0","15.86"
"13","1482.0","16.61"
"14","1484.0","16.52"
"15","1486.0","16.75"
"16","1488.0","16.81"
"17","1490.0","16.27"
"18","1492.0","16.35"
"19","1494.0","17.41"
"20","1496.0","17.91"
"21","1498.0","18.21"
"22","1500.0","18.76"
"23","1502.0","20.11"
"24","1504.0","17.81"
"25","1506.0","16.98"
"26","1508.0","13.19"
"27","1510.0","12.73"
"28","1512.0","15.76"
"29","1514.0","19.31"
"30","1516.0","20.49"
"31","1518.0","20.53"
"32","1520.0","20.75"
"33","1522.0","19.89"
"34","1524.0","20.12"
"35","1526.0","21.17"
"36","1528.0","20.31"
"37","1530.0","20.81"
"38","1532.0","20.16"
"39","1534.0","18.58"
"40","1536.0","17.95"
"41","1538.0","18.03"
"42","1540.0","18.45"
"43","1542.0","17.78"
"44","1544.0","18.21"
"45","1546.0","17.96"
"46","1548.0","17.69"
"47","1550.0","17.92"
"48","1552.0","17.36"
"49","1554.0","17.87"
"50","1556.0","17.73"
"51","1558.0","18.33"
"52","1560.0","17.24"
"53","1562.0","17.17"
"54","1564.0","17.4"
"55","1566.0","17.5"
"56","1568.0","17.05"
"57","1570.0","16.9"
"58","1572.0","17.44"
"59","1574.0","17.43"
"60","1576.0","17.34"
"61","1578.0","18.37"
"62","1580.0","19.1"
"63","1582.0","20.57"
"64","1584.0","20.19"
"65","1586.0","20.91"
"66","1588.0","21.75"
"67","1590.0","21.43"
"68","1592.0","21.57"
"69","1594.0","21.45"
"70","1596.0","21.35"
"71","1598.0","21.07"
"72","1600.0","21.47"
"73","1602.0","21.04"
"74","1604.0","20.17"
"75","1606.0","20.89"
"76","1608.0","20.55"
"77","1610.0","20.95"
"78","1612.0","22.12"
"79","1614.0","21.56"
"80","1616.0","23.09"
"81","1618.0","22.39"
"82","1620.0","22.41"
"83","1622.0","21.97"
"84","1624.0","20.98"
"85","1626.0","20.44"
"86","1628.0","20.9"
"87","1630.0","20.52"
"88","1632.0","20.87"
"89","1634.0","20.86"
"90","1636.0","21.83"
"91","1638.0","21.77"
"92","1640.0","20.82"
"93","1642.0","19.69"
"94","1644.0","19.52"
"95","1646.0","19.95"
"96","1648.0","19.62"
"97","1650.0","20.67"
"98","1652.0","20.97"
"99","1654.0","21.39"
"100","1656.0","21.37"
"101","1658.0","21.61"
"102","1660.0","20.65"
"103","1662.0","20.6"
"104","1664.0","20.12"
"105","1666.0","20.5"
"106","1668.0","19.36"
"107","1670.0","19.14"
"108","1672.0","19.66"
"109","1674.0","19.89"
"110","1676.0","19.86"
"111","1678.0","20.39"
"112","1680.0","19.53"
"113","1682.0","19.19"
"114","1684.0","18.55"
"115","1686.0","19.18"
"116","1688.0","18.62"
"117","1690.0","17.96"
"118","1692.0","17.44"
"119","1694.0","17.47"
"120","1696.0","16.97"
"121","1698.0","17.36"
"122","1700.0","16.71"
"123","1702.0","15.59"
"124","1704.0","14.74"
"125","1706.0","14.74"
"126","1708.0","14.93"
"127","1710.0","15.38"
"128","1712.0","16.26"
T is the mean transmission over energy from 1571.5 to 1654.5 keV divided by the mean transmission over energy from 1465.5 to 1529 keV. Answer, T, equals 1.17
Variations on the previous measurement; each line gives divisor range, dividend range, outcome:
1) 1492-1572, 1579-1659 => 1.16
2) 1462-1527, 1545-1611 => 1.09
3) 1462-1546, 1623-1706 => 1.09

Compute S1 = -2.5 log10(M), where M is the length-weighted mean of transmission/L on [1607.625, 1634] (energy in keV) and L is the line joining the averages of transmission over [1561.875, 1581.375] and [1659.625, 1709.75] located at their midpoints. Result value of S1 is -0.19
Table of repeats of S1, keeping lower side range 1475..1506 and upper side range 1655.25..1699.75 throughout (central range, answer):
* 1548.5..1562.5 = 0.014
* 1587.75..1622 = -0.165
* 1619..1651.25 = -0.110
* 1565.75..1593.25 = -0.057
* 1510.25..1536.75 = -0.114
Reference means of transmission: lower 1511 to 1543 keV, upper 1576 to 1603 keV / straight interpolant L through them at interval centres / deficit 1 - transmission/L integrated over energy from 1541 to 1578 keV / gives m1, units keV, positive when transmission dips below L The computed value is 4.5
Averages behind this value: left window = 19.4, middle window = 17.6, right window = 20.7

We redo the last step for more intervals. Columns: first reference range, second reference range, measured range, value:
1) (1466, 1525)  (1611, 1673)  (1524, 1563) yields 0.2 keV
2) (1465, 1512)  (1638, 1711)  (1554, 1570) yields 0.2 keV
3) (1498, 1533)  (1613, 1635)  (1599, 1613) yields 0.0 keV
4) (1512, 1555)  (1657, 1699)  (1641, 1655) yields -0.8 keV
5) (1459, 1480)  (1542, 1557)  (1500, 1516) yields 0.5 keV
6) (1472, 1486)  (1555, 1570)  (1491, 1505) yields -1.1 keV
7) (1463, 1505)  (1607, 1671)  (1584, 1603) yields -1.4 keV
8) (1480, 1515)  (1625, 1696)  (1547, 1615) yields -3.3 keV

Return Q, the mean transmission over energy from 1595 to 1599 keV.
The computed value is 21.2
